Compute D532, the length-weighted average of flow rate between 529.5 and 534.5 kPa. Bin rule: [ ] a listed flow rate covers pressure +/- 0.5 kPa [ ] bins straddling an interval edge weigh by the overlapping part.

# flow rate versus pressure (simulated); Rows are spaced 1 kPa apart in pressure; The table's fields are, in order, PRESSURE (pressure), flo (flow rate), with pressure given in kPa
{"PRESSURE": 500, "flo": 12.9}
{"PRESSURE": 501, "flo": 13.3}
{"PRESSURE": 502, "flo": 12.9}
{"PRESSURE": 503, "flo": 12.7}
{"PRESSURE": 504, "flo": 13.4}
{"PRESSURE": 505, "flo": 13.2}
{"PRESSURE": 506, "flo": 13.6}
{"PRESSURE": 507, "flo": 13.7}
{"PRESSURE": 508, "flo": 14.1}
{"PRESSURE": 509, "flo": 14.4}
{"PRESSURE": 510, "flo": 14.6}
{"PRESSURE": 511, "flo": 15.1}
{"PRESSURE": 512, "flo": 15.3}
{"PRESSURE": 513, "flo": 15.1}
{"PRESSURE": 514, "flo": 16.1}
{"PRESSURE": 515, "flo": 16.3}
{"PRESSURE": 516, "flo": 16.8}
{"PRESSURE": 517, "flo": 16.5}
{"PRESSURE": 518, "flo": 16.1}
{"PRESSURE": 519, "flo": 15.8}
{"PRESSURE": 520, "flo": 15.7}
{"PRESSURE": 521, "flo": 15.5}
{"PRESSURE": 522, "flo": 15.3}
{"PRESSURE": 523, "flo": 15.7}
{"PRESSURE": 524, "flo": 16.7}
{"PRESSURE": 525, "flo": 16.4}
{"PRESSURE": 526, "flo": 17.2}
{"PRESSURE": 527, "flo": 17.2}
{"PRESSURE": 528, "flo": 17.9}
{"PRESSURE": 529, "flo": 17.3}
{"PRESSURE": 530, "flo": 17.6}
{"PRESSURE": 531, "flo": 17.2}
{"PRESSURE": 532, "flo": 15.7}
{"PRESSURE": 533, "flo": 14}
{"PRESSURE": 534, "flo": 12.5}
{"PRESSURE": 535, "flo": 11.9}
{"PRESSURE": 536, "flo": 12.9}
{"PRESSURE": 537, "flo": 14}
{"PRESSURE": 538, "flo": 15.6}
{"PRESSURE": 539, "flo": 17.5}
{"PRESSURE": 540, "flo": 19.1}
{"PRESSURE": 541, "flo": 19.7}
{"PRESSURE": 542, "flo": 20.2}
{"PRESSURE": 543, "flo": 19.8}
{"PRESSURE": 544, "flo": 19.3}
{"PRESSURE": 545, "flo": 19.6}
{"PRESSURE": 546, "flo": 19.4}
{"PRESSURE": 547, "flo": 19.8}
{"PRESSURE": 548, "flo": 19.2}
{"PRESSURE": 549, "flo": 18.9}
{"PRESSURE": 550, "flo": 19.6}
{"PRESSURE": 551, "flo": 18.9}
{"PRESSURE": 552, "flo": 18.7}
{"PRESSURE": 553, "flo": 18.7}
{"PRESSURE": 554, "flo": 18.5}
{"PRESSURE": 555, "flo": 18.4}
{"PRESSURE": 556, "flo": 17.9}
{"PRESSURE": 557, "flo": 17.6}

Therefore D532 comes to 15.4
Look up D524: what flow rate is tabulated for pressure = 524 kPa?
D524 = 16.7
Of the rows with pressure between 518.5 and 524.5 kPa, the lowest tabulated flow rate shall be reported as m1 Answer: 15.3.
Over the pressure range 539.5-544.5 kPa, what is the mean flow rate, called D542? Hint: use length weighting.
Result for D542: 19.6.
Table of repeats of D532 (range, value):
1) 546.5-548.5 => 19.5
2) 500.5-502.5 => 13.1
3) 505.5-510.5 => 14.1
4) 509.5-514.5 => 15.2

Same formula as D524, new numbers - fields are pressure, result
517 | 16.5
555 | 18.4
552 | 18.7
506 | 13.6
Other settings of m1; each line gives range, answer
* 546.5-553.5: 18.7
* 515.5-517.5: 16.5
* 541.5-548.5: 19.2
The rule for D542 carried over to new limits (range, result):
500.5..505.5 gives 13.1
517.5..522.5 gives 15.7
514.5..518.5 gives 16.4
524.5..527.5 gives 16.9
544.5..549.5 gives 19.4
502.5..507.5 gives 13.3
